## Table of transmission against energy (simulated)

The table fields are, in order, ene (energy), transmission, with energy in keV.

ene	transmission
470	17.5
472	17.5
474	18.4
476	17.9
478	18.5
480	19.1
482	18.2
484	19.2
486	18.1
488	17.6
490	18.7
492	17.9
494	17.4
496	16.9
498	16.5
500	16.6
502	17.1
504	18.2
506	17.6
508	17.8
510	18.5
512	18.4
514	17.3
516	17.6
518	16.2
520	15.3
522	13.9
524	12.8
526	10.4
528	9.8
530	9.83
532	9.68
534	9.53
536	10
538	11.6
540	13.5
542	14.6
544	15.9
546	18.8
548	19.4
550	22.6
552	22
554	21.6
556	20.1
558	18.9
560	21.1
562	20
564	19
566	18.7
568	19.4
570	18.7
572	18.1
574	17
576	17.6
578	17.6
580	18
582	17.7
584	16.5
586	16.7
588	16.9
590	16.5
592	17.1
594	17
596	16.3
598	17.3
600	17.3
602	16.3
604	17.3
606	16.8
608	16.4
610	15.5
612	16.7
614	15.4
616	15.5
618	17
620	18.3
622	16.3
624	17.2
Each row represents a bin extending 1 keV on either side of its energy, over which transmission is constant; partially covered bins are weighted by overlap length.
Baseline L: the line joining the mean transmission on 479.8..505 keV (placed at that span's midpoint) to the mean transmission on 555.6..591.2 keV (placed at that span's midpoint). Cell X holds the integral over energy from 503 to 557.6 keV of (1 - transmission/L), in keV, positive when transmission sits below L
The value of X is 6.9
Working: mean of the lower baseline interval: 17.8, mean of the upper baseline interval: 18.2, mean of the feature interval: 15.7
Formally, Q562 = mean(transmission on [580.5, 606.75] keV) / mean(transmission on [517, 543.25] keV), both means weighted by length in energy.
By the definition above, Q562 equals 1.40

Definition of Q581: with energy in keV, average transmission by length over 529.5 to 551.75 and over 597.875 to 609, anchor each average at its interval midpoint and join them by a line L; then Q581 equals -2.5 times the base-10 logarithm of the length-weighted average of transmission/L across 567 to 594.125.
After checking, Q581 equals -0.10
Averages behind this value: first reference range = 14.5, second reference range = 16.9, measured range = 17.5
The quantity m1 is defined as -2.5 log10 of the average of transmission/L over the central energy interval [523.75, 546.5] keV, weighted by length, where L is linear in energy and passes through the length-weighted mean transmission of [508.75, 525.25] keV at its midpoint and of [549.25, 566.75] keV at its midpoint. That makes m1 0.446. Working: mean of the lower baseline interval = 16.2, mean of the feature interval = 12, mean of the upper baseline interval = 20.4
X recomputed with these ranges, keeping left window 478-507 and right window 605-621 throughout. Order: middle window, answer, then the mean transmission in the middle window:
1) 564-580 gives -1.2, 18.2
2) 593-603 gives -0.1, 16.8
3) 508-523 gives 0.6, 16.8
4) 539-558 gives -1.7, 18.7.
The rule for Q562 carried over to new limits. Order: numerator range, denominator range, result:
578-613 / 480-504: 0.95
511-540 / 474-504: 0.73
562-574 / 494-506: 1.09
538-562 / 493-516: 1.07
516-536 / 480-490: 0.66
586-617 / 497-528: 1.03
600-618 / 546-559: 0.79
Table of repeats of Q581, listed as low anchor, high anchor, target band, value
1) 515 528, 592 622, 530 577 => -0.14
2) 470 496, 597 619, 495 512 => 0.02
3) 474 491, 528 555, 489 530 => 0.06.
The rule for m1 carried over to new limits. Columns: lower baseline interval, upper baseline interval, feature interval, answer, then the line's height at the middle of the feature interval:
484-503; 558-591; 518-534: 0.441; 17.8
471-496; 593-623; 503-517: -0.005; 17.8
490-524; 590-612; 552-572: -0.174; 16.8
